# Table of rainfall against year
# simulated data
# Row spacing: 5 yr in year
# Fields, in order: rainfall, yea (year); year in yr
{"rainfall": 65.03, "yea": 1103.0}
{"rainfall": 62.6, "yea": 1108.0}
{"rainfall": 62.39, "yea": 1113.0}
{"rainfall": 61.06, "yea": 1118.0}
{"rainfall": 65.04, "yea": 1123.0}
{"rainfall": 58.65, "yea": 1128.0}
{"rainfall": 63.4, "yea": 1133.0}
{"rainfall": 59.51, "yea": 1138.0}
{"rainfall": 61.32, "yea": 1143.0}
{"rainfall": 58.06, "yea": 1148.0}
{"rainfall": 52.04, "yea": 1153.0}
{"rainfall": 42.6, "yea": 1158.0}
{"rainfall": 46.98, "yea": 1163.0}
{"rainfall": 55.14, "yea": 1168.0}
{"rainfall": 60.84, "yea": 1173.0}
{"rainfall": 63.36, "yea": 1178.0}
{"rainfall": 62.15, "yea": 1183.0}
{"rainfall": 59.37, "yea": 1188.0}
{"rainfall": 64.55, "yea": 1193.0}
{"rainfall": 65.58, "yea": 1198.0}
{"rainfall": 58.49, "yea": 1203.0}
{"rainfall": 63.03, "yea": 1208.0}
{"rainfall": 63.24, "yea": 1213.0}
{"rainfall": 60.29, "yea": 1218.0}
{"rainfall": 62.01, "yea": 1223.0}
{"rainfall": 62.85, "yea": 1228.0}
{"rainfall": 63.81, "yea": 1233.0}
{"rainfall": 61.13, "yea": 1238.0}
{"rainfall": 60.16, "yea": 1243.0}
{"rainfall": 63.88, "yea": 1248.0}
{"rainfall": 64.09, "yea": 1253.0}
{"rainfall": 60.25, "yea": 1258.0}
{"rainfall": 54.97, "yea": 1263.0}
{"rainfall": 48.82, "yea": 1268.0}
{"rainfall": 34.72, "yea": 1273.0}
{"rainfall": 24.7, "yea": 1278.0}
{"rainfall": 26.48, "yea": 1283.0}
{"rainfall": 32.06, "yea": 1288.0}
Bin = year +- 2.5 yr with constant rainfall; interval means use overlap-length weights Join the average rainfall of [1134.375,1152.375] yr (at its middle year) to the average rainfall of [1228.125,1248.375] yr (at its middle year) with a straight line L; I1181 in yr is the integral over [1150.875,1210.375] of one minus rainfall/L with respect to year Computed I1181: 2.4 yr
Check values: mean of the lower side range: 59.1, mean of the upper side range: 62.1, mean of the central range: 57.9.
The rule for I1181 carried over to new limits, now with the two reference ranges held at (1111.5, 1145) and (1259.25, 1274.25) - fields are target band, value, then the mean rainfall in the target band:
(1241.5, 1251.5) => -2.4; 62.4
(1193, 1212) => -2.9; 62.7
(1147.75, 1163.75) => 2.7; 49.1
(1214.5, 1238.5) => -4.6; 62.1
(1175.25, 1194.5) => -2.1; 62.2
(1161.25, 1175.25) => 0.8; 54.6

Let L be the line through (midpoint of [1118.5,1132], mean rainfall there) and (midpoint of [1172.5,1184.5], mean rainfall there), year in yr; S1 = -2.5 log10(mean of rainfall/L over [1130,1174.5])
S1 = 0.12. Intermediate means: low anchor 61.9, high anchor 62.3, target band 55.5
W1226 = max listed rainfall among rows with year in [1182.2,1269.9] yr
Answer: 65.58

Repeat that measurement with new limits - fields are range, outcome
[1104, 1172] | 65.04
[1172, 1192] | 63.36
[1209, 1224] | 63.24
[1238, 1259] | 64.09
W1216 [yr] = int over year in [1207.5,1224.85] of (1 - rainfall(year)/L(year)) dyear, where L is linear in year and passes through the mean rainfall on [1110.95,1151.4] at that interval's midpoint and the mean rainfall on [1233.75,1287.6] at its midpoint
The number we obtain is -2.7 yr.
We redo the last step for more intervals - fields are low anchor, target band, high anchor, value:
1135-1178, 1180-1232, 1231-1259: -2.7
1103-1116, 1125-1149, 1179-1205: 0.9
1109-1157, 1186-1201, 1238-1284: -2.2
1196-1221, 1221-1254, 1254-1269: -2.1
